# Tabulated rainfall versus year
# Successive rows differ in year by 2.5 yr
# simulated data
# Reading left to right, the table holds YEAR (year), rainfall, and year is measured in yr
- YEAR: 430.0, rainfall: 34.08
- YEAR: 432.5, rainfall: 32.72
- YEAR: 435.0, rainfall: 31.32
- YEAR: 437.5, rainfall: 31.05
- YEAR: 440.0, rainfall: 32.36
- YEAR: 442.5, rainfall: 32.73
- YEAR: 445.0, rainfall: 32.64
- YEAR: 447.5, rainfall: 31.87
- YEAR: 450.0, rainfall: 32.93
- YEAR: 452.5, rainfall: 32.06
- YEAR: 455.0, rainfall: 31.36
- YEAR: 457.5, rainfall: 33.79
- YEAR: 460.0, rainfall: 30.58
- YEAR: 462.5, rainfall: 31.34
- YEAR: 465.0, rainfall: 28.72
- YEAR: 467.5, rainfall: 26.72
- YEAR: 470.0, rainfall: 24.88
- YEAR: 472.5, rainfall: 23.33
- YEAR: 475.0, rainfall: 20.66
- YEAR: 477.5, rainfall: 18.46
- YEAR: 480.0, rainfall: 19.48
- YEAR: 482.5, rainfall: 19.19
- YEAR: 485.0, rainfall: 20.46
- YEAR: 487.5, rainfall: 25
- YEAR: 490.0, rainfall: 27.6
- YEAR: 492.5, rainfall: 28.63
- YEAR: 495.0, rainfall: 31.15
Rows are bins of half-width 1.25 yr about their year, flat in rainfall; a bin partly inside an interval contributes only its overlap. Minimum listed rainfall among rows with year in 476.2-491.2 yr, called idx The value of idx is 18.46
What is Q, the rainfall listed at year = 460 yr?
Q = 30.58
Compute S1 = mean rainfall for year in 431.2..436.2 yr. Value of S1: 32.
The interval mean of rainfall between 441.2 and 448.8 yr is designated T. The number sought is 32.4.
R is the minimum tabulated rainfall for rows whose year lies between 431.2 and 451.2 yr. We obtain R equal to 31.05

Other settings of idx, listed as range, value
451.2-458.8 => 31.36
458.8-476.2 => 20.66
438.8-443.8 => 32.36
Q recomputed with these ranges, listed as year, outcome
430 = 34.08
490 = 27.6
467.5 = 26.72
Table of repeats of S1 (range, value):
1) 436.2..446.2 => 32.2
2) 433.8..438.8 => 31.2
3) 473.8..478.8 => 19.5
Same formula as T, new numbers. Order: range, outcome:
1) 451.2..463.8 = 31.8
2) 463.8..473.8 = 25.9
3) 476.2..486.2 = 19.4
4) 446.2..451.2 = 32.4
